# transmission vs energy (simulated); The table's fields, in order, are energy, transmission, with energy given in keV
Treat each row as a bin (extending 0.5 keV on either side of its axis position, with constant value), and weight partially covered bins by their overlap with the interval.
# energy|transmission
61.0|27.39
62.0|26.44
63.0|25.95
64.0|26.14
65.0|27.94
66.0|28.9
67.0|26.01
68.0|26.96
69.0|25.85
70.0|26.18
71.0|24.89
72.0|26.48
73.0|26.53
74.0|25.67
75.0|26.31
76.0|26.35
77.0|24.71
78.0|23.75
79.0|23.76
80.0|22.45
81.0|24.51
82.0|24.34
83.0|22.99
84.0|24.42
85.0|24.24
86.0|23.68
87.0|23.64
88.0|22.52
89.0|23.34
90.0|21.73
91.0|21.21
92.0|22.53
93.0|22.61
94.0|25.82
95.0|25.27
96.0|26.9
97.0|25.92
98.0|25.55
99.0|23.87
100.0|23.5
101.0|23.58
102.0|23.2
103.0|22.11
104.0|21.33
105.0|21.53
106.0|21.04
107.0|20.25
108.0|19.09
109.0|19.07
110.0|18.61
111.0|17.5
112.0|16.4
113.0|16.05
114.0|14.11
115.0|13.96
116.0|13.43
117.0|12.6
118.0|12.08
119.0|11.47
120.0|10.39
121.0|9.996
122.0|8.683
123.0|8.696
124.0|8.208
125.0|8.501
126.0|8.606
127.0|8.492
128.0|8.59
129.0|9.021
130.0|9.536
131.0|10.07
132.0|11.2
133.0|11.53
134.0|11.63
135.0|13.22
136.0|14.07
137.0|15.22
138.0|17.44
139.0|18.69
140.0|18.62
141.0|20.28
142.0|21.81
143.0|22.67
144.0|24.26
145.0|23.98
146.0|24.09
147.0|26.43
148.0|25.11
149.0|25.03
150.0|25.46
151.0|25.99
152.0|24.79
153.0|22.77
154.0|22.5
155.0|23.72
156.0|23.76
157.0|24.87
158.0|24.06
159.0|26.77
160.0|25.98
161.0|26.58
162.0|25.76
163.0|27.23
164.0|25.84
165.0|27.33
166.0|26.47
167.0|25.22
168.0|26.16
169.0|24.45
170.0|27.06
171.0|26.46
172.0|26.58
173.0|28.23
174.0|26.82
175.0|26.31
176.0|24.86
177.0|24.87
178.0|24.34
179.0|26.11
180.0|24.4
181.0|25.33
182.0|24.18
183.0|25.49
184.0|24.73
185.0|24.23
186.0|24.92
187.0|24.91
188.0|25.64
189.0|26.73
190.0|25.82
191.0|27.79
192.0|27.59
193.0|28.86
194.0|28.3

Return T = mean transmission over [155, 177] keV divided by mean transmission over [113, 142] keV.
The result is 2.1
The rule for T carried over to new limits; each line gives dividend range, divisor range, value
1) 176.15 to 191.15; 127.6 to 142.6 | 1.78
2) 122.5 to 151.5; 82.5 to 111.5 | 0.73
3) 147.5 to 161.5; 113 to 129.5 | 2.34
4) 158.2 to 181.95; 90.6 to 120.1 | 1.31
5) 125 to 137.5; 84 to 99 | 0.45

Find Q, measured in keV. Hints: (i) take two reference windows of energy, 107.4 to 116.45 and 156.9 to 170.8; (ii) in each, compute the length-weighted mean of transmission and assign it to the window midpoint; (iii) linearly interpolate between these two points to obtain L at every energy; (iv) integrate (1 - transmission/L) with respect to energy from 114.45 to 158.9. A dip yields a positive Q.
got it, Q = 9.9 keV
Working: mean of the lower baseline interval 16.5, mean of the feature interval 16.8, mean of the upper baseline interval 26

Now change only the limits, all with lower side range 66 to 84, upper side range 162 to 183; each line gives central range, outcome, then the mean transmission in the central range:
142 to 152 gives 0.4 keV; 24.6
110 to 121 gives 5.0 keV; 13.8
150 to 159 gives 0.5 keV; 24.3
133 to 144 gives 3.5 keV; 17.4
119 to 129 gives 6.5 keV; 9.04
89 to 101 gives 0.6 keV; 24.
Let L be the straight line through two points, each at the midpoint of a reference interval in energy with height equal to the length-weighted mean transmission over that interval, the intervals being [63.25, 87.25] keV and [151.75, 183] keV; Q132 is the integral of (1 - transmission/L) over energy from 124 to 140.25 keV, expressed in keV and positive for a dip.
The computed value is 8.6 keV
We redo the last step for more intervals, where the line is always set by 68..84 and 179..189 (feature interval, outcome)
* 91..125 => 9.2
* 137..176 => 0.8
